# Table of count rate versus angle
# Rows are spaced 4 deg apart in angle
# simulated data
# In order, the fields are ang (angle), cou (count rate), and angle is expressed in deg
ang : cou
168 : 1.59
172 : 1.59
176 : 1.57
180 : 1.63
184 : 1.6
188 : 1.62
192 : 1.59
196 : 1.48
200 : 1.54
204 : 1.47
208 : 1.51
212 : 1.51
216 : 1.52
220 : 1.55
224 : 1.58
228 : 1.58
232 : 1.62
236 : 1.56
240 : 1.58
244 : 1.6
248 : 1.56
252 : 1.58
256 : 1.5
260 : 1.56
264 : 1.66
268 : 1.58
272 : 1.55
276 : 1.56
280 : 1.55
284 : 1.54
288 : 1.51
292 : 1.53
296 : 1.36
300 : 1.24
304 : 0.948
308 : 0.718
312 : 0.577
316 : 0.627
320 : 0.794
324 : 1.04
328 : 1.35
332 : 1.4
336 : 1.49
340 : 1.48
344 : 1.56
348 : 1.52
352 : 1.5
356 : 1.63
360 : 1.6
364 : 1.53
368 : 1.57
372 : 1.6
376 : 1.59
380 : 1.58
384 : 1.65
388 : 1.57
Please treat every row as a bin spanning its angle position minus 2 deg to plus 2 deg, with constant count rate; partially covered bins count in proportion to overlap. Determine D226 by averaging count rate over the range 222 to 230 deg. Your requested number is 1.58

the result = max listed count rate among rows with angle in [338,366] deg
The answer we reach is 1.63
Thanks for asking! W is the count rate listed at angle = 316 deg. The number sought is 0.627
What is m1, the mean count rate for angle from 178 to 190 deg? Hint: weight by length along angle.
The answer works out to 1.62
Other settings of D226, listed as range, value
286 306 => 1.32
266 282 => 1.56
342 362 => 1.56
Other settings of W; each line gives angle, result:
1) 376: 1.59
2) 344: 1.56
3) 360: 1.6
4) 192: 1.59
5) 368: 1.57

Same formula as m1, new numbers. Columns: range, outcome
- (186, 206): 1.54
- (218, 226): 1.56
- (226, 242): 1.58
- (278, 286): 1.54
